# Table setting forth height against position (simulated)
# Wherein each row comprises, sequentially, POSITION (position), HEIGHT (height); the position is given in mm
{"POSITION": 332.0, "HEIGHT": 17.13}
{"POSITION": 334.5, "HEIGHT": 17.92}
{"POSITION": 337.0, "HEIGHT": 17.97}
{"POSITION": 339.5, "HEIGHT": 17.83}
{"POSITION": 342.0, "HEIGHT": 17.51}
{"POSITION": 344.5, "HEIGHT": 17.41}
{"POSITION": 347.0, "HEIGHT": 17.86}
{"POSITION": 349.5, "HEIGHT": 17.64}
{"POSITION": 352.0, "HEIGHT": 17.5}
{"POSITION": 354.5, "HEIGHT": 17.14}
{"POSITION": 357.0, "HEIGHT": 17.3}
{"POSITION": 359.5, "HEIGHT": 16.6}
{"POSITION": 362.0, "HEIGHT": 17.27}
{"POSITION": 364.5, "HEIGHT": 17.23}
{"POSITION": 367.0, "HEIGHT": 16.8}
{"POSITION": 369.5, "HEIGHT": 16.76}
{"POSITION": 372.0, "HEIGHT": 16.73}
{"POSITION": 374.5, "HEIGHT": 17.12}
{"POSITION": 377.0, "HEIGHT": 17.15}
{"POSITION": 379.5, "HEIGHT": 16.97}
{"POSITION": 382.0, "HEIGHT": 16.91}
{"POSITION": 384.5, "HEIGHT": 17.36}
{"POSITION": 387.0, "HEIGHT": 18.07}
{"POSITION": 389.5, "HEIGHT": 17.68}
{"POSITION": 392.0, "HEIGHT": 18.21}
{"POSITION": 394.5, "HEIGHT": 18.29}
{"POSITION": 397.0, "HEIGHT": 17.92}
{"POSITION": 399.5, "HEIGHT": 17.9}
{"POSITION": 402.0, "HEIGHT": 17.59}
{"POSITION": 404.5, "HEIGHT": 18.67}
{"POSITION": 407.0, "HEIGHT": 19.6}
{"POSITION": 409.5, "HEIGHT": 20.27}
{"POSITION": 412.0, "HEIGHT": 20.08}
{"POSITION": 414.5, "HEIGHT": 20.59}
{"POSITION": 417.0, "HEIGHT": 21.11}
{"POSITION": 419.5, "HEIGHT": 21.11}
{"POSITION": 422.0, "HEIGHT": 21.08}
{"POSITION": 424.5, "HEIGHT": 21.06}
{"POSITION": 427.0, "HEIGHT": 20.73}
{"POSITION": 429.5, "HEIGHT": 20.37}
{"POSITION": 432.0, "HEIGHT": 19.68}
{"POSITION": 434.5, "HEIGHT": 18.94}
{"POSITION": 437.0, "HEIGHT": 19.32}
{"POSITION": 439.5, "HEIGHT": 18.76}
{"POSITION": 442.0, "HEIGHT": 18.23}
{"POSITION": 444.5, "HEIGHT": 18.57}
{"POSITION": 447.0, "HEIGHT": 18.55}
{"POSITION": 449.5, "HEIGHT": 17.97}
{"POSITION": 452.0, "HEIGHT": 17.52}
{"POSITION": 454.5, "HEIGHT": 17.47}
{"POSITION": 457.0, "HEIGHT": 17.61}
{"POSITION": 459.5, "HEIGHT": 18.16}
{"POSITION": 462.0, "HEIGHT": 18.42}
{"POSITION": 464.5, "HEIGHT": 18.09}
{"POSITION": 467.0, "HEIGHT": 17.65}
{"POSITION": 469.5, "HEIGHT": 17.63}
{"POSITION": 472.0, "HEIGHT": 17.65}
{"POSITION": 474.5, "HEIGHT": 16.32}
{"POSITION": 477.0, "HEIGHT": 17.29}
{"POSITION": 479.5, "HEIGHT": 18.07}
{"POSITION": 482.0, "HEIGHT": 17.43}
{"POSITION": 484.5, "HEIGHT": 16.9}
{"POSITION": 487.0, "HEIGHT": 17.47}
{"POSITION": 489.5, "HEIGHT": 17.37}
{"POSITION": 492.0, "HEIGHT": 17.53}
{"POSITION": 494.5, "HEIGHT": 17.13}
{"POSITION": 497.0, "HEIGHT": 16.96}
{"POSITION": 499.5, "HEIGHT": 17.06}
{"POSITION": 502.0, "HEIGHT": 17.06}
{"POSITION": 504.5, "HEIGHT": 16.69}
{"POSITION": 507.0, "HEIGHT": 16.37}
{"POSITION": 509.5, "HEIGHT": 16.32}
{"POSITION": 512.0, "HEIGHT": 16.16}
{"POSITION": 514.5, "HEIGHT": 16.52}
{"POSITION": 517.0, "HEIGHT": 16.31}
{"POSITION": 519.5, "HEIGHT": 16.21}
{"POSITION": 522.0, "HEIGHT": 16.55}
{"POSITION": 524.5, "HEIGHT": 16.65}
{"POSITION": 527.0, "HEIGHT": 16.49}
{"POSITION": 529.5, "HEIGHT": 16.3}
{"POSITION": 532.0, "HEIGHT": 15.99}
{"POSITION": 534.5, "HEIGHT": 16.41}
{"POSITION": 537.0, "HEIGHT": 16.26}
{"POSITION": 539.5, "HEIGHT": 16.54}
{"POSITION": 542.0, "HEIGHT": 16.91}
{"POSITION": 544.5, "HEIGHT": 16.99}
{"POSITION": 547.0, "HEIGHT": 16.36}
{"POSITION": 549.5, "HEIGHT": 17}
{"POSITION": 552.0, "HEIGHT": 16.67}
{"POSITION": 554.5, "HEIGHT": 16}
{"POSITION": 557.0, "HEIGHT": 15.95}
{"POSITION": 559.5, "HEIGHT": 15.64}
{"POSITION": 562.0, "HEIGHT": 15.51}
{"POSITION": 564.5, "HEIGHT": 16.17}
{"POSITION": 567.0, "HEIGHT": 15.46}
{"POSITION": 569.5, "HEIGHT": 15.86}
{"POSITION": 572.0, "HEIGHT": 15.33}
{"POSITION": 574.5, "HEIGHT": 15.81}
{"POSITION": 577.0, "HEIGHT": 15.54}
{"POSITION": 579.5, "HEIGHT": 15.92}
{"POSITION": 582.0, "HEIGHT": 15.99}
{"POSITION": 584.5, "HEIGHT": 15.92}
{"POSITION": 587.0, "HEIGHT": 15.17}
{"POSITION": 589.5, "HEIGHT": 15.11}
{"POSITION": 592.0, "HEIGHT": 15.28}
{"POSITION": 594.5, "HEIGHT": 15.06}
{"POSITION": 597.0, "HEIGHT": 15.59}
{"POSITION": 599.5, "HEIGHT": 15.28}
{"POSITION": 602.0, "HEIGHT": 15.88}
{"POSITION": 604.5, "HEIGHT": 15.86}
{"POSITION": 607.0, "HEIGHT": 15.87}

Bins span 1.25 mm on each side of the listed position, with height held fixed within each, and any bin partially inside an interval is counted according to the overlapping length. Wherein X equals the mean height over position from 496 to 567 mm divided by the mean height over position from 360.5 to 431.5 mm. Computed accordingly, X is 0.88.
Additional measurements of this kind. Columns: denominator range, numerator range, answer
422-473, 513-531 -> 0.88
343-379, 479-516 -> 0.99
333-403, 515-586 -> 0.93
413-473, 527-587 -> 0.85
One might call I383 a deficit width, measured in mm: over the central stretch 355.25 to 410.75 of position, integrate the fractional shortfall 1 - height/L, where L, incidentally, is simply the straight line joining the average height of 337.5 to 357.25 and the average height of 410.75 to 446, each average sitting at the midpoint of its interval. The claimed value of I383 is 2.9 mm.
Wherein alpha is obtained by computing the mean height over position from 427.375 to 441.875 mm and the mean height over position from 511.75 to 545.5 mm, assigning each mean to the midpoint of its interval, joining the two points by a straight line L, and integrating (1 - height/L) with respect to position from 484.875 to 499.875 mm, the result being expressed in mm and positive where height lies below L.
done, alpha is 0.3 mm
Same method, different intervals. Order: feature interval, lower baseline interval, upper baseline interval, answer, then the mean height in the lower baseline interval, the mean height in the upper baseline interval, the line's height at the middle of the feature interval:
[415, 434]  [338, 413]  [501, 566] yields -3.7 mm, 17.7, 16.4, 17.3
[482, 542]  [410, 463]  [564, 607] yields 2.6 mm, 19.3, 15.6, 17.4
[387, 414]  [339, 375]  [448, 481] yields -1.9 mm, 17.2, 17.7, 17.4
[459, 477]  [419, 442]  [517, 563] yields 1.0 mm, 20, 16.4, 18.7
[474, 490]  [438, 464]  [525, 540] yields 0.1 mm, 18.1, 16.3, 17.5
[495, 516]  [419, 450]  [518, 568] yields 0.9 mm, 19.6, 16.3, 17.4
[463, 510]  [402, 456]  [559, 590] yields 1.9 mm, 19.5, 15.7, 18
